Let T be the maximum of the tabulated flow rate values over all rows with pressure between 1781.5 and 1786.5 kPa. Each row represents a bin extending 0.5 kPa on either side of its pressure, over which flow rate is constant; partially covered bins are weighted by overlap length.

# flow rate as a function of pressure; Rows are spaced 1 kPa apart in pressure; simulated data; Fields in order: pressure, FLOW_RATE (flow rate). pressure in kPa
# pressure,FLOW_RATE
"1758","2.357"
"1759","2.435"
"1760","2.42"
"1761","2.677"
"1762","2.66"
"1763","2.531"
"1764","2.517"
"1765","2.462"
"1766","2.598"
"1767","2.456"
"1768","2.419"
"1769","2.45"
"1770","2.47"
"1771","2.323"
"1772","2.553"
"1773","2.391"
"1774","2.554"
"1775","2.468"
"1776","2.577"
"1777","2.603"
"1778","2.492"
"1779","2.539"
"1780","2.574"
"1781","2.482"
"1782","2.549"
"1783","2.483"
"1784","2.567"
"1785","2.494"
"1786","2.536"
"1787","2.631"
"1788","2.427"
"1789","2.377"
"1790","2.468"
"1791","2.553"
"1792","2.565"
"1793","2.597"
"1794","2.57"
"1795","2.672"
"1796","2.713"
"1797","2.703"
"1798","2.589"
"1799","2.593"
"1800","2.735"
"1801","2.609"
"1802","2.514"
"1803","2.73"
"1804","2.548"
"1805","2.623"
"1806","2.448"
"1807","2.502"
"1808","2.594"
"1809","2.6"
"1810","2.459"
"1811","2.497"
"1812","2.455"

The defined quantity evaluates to 2.567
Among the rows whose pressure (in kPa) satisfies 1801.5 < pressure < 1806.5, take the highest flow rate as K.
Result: 2.73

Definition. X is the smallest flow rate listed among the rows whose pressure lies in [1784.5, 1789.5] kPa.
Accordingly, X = 2.377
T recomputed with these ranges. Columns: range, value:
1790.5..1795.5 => 2.672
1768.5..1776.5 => 2.577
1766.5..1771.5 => 2.47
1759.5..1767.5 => 2.677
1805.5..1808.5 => 2.594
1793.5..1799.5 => 2.713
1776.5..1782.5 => 2.603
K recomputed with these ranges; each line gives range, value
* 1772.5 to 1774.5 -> 2.554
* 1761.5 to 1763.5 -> 2.66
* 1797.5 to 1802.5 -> 2.735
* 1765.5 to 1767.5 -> 2.598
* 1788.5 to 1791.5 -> 2.553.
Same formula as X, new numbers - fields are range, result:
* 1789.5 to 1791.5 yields 2.468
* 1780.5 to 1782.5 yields 2.482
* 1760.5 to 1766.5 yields 2.462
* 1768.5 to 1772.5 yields 2.323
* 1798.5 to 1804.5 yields 2.514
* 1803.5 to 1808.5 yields 2.448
